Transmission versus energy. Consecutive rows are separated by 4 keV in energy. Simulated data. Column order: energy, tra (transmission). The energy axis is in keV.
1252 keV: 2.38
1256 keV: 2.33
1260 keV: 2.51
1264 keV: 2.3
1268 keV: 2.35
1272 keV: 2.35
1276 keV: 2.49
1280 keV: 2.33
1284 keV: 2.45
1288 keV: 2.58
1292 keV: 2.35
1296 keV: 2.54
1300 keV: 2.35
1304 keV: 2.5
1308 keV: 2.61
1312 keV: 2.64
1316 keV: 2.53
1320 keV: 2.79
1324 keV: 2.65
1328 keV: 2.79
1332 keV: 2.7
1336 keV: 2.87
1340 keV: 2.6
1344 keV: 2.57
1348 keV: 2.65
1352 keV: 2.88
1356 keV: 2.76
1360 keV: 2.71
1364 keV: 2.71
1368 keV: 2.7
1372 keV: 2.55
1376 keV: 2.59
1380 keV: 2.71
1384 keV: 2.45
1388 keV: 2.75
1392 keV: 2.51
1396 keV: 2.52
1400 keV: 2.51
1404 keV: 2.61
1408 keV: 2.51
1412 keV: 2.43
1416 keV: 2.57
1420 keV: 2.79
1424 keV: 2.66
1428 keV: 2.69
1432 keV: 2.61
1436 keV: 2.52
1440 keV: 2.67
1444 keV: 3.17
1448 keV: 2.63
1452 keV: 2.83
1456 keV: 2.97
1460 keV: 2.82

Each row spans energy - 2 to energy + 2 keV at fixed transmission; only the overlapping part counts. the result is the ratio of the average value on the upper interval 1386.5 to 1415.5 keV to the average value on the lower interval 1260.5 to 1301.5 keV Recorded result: 1.1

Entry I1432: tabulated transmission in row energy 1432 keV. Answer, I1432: 2.61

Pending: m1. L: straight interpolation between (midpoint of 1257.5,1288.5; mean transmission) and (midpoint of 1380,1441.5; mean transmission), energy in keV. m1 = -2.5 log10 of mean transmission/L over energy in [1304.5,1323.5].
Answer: -0.07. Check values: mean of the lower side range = 2.41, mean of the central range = 2.63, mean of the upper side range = 2.59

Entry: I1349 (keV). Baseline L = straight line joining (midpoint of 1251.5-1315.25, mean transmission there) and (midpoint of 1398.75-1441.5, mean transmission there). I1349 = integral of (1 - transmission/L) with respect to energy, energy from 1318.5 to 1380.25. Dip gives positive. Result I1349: -4.5 keV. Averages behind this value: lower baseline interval 2.44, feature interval 2.7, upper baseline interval 2.6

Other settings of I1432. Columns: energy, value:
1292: 2.35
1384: 2.45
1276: 2.49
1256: 2.33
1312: 2.64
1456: 2.97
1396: 2.52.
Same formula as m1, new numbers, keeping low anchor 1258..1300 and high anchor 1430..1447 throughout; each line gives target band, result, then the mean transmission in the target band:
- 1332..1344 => -0.068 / 2.7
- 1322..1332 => -0.083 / 2.72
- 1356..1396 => -0.008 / 2.63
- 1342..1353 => -0.052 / 2.68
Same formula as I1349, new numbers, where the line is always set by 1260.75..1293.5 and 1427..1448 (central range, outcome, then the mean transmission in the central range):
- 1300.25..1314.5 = -0.5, 2.55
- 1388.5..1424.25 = 1.2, 2.57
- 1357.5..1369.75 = -0.6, 2.71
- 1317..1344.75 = -2.2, 2.71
